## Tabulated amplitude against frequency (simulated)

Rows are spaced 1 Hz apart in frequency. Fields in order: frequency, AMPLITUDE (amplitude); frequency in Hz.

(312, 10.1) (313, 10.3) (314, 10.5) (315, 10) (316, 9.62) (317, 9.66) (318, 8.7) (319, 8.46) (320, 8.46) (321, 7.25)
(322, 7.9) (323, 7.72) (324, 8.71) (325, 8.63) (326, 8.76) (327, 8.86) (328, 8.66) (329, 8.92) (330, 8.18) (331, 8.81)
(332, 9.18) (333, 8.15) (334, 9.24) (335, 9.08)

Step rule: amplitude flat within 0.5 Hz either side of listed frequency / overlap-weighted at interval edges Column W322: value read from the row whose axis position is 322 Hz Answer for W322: 7.9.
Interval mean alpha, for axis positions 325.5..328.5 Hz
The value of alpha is 8.76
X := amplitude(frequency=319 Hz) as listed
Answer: 8.46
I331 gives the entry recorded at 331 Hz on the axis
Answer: 8.81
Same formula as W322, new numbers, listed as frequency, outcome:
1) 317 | 9.66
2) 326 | 8.76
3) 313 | 10.3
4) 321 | 7.25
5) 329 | 8.92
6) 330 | 8.18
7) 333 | 8.15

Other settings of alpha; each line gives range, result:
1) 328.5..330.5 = 8.55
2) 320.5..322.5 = 7.58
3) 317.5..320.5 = 8.54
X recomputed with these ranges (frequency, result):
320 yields 8.46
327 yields 8.86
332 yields 9.18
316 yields 9.62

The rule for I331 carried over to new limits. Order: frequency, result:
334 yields 9.24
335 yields 9.08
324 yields 8.71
